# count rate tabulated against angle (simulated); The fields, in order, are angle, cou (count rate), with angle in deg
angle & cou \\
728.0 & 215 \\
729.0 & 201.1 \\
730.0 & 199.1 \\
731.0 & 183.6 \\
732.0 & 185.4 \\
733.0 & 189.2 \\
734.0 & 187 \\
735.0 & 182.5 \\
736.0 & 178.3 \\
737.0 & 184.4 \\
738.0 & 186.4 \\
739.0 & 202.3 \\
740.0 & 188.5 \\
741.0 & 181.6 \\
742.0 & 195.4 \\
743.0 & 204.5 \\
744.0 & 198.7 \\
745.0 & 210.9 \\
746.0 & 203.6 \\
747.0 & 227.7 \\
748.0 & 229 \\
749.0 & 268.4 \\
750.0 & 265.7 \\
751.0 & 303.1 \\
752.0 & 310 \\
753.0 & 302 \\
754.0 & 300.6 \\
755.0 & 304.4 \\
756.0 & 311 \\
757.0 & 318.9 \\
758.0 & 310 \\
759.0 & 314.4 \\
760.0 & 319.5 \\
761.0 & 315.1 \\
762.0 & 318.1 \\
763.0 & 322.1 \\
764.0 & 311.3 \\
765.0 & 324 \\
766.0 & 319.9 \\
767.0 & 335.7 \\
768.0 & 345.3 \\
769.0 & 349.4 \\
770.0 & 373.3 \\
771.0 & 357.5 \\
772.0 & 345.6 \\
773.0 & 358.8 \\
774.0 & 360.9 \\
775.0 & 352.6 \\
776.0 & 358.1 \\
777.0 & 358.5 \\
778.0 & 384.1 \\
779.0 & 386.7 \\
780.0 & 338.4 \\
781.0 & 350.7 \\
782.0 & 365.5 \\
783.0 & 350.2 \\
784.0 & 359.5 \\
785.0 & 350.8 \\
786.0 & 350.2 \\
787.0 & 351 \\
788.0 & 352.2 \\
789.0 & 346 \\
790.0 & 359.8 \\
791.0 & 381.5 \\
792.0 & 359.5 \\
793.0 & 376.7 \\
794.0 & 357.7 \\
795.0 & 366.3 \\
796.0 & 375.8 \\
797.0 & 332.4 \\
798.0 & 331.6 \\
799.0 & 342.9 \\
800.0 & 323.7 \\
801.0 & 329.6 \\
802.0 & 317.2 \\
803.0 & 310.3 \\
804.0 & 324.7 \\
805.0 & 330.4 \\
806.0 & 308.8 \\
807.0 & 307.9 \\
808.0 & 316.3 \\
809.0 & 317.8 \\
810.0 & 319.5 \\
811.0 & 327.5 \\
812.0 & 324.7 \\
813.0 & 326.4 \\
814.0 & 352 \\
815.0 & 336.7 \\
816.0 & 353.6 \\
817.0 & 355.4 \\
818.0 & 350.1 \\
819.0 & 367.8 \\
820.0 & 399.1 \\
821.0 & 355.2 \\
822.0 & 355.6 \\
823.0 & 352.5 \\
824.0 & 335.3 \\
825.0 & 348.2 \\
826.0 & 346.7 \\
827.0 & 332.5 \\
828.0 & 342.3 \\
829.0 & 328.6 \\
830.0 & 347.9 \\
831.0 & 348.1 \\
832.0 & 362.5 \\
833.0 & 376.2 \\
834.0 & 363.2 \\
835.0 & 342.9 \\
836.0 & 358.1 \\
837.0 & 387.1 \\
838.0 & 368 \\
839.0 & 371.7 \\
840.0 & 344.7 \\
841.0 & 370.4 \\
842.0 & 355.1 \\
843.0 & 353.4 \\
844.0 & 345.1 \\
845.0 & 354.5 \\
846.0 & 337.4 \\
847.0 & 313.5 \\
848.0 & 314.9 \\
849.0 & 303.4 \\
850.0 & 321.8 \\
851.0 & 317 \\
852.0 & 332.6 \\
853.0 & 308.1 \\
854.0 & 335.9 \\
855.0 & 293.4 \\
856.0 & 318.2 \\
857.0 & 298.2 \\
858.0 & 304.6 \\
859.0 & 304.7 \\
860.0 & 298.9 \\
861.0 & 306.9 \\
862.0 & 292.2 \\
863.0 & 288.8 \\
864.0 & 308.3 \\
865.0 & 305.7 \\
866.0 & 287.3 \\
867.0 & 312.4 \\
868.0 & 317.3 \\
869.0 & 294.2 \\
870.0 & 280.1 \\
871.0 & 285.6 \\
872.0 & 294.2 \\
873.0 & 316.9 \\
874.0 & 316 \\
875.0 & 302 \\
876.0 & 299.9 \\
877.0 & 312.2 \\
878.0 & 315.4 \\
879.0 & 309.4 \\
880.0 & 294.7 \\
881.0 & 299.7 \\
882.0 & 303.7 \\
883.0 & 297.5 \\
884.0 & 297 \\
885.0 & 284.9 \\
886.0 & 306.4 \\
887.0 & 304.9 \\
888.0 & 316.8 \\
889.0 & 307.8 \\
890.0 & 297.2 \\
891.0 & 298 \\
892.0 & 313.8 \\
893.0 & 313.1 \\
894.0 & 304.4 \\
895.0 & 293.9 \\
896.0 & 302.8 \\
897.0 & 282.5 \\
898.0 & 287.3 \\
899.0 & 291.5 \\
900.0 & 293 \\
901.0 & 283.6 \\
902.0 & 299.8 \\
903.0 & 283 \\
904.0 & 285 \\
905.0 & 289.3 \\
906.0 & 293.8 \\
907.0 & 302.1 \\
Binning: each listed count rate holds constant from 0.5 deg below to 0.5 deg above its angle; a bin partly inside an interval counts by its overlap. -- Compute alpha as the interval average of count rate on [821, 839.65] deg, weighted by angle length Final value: 354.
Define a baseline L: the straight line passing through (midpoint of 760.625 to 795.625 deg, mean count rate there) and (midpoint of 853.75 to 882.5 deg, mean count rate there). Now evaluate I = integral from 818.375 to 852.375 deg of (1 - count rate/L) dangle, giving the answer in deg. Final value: -3.0 deg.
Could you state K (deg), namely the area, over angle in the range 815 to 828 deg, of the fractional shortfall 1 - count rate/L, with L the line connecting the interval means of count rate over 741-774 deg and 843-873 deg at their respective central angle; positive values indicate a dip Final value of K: -2.1 deg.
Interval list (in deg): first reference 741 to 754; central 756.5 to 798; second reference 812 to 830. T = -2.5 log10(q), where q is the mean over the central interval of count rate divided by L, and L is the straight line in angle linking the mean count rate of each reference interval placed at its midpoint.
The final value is -0.21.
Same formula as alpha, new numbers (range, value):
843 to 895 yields 308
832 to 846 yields 360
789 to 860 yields 340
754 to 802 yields 344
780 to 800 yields 355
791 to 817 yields 336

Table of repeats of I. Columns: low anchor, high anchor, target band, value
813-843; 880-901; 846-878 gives 1.8 deg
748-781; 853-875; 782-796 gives -1.6 deg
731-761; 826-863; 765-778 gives -4.3 deg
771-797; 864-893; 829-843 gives -1.3 deg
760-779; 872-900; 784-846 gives -3.7 deg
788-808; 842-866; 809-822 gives -0.5 deg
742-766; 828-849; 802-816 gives 0.1 deg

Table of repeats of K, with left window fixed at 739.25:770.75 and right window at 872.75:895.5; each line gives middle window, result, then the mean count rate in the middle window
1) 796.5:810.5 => -1.5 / 322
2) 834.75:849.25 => -2.5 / 349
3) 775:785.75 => -2.7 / 360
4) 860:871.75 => 0.1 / 298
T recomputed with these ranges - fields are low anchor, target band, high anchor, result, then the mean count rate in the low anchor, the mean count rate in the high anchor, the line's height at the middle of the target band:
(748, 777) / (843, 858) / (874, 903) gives -0.05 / 323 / 300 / 307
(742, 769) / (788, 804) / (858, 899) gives -0.19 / 288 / 301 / 292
